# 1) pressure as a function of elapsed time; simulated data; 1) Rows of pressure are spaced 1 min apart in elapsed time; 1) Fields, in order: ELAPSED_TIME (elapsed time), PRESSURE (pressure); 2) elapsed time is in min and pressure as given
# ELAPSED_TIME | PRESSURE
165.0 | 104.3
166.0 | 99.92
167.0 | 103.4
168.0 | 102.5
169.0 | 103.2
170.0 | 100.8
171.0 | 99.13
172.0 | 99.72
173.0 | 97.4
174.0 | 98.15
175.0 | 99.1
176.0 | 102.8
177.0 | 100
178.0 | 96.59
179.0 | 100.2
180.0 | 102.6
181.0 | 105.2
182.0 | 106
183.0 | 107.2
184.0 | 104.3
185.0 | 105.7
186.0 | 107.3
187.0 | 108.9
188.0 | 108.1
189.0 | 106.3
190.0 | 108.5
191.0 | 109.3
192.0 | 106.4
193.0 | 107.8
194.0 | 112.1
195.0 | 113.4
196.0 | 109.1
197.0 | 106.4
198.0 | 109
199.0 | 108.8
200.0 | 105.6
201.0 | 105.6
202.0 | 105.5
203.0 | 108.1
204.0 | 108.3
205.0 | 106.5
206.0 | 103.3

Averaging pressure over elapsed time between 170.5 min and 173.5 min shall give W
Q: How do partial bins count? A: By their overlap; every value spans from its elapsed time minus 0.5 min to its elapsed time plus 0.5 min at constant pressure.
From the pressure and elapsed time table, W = 98.8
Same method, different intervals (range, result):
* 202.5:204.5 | 108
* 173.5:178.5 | 99.3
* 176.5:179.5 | 98.9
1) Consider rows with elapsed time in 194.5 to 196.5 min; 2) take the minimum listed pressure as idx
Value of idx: 109.1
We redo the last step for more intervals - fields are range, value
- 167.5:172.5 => 99.13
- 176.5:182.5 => 96.59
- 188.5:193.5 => 106.3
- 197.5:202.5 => 105.5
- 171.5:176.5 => 97.4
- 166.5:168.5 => 102.5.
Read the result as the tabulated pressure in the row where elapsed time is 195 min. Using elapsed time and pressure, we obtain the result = 113.4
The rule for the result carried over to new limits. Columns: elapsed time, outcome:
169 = 103.2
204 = 108.3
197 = 106.4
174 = 98.15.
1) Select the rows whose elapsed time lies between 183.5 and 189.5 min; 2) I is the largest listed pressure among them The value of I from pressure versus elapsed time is 108.9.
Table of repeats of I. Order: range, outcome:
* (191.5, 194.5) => 112.1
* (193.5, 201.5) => 113.4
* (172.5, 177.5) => 102.8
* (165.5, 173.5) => 103.4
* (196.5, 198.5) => 109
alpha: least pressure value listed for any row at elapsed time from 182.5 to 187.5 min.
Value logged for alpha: 104.3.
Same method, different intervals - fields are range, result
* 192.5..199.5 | 106.4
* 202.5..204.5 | 108.1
